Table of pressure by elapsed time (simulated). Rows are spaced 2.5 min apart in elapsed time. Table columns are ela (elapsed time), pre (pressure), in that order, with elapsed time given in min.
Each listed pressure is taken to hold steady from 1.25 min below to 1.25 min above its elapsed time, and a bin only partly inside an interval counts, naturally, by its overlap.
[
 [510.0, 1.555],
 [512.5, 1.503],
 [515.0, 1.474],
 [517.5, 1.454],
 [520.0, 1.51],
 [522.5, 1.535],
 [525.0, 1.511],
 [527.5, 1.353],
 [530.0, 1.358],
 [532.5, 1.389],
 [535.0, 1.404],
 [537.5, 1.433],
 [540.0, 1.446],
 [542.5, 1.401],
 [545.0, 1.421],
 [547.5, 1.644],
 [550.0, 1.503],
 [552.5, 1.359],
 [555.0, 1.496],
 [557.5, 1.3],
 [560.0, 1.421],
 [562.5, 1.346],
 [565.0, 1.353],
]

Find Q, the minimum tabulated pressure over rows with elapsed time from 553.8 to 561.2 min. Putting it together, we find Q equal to 1.3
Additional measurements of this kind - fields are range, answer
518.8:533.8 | 1.353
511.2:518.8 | 1.454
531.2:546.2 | 1.389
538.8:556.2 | 1.359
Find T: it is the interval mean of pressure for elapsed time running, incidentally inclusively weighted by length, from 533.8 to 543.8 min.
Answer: 1.42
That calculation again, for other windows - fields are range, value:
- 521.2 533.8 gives 1.43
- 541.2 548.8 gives 1.49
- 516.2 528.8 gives 1.47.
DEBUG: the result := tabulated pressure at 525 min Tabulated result 1.511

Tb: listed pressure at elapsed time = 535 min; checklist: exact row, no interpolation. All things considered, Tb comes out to 1.404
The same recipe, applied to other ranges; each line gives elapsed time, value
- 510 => 1.555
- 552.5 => 1.359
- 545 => 1.421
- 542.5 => 1.401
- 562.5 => 1.346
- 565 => 1.353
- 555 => 1.496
